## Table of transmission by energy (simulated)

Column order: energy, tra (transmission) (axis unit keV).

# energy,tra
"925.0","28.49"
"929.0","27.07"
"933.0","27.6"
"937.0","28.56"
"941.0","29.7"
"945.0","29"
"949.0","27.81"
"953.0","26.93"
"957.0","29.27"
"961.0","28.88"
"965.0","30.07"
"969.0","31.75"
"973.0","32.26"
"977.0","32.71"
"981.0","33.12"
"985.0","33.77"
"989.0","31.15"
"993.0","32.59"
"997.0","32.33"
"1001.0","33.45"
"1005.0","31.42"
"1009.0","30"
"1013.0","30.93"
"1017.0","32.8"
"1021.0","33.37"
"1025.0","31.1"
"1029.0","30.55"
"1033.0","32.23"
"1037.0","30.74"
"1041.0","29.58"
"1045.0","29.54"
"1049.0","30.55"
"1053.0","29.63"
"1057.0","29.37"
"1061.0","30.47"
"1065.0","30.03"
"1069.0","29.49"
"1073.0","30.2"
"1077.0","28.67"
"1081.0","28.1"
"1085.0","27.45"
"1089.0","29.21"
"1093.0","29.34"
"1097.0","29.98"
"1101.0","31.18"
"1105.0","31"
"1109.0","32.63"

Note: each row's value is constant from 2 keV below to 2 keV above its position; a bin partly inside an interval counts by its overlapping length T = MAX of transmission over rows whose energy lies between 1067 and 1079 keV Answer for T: 30.2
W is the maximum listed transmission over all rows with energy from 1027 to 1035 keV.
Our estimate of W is 32.23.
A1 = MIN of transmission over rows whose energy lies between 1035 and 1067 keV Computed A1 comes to 29.37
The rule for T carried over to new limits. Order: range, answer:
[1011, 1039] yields 33.37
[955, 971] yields 31.75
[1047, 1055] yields 30.55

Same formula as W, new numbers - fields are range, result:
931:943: 29.7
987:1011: 33.45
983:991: 33.77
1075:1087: 28.67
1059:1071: 30.47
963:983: 33.12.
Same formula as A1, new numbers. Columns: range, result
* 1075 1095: 27.45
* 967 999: 31.15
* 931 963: 26.93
